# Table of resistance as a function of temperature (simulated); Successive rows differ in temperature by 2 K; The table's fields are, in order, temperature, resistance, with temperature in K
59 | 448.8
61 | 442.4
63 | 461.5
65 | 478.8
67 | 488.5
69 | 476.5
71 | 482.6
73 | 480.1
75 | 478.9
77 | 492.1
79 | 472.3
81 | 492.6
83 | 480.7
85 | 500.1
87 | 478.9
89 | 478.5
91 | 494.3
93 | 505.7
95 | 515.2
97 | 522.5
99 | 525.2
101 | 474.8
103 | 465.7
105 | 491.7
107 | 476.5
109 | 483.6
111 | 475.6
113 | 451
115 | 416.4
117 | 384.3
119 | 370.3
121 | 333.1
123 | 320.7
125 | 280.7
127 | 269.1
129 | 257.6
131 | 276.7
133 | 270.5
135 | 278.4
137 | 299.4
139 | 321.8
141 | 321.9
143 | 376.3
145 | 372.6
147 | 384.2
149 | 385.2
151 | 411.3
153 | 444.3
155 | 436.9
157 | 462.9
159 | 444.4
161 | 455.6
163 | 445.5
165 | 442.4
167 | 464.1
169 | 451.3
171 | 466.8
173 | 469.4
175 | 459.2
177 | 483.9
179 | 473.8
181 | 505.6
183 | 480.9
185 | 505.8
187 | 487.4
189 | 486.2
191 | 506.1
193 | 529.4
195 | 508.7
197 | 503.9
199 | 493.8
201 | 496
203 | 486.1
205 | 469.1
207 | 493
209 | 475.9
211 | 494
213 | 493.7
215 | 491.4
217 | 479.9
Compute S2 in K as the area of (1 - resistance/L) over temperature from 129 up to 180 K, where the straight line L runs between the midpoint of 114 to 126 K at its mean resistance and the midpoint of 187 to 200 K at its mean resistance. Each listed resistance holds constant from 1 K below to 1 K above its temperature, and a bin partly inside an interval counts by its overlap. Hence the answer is 2.92 K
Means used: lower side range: 351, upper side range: 503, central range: 401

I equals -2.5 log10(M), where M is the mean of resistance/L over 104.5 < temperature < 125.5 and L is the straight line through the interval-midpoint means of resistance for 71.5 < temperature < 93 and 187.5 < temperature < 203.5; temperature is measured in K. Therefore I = 0.20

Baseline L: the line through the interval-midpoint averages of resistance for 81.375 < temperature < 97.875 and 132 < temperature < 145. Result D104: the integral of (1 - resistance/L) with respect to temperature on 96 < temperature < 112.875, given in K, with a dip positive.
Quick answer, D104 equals -1.8 K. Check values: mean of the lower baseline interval 497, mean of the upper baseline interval 316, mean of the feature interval 487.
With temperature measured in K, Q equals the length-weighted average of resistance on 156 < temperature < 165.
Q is 451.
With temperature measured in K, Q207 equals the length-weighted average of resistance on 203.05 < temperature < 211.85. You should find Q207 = 483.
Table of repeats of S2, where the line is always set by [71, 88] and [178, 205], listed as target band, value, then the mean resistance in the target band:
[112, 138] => 8.79 K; 324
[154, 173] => 1.55 K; 453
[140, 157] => 3.32 K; 396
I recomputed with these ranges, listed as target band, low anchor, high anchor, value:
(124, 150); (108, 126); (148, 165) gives 0.299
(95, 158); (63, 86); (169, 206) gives 0.236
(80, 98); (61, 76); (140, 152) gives -0.109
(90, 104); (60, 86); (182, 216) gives -0.041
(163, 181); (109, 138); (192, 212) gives -0.071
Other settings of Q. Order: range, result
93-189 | 419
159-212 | 481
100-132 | 389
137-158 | 387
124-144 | 295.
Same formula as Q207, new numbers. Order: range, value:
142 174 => 432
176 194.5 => 496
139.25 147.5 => 359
